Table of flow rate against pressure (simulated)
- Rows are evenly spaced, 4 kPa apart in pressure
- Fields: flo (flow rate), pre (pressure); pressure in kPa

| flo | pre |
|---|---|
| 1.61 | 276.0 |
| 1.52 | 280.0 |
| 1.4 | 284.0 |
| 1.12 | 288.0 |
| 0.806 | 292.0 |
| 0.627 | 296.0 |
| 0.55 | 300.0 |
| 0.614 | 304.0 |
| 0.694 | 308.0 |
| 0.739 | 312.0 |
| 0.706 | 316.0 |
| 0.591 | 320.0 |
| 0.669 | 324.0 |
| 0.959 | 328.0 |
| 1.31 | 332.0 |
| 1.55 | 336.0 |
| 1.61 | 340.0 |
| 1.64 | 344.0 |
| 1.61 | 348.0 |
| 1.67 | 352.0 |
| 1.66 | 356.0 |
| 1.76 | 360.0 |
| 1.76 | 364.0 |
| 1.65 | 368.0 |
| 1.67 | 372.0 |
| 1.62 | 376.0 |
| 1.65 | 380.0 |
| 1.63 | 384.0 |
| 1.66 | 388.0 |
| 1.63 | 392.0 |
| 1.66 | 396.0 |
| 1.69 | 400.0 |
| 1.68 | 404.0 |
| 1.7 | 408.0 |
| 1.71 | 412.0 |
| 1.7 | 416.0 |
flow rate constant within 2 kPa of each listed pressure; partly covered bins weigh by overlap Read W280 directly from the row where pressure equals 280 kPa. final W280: 1.52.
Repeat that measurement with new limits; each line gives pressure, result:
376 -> 1.62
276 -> 1.61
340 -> 1.61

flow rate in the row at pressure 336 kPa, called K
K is 1.55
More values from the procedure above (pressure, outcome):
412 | 1.71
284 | 1.4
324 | 0.669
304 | 0.614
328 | 0.959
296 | 0.627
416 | 1.7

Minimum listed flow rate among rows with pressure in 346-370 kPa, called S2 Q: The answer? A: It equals 1.61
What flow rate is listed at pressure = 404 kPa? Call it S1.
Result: 1.68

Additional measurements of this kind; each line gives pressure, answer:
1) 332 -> 1.31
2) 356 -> 1.66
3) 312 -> 0.739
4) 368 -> 1.65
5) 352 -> 1.67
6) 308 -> 0.694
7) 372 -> 1.67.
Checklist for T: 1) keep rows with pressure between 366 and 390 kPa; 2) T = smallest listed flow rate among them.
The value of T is 1.62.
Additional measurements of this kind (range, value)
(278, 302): 0.55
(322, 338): 0.669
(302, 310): 0.614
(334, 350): 1.55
